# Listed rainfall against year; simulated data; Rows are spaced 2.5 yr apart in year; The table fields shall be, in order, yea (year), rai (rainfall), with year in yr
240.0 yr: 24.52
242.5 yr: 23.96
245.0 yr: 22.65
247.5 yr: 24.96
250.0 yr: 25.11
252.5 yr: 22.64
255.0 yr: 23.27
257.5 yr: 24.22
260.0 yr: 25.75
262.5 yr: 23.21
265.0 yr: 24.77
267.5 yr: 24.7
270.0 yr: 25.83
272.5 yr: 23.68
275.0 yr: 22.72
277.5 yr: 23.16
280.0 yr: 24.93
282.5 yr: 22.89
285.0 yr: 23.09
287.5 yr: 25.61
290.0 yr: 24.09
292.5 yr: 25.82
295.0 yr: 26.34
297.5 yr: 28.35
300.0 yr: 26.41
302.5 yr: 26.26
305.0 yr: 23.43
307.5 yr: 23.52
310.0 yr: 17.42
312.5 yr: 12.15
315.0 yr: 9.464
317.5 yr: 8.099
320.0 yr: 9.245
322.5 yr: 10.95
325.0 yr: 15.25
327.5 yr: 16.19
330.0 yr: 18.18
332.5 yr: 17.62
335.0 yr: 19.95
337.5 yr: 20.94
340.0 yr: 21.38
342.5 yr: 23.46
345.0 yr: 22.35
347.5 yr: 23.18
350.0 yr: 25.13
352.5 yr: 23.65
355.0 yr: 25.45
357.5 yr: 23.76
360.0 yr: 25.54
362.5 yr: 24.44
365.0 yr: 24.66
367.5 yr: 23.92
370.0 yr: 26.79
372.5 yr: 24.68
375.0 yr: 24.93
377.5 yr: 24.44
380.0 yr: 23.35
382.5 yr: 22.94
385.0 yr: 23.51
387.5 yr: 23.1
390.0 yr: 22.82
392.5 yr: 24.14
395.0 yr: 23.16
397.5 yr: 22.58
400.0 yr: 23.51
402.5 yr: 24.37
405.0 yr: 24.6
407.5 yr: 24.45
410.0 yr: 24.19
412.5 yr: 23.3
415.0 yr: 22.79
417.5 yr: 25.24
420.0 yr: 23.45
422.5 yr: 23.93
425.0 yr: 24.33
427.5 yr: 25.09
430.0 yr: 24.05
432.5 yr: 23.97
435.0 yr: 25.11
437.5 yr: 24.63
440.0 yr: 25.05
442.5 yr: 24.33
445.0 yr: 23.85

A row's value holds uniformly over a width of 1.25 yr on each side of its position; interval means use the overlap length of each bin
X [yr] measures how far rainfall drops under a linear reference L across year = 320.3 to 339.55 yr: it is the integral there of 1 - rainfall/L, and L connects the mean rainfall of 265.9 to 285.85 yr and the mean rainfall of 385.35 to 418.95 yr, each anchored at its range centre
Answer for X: 5.7 yr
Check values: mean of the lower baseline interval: 23.9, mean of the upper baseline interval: 23.7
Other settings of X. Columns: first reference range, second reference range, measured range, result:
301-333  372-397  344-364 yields -4.0 yr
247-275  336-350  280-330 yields 7.7 yr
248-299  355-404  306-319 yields 5.4 yr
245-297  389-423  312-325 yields 7.4 yr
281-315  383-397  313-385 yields 7.8 yr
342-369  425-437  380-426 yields 1.4 yr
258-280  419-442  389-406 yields 0.5 yr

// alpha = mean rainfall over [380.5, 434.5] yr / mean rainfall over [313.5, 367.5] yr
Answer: 1.22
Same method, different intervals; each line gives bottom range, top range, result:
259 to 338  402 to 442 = 1.16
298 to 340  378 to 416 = 1.34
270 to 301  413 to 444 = 0.98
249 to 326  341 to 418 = 1.11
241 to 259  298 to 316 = 0.85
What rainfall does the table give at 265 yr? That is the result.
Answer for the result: 24.77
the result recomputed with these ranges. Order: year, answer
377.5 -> 24.44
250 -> 25.11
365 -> 24.66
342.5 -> 23.46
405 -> 24.6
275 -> 22.72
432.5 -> 23.97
